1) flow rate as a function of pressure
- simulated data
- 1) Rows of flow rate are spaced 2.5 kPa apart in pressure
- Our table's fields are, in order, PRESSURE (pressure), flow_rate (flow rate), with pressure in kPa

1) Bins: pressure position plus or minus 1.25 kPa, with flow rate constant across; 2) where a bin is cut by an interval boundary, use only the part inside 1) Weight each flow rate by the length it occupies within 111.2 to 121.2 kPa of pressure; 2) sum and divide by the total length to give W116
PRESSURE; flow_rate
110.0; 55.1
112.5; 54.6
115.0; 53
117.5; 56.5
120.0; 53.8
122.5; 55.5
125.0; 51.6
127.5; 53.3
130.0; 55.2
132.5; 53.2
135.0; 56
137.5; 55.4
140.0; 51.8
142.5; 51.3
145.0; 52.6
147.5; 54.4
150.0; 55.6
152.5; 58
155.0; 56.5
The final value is 54.5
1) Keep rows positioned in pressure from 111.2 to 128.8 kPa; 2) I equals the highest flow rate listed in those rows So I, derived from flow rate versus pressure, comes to 56.5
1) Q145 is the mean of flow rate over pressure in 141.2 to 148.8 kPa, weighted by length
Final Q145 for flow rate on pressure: 52.8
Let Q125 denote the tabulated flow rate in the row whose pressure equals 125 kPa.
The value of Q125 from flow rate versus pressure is 51.6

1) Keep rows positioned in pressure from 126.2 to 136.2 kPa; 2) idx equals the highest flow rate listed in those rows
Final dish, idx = 56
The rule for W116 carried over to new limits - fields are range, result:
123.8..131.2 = 53.4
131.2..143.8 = 53.5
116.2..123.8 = 55.2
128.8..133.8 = 54.2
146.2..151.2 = 55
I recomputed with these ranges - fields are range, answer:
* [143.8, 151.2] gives 55.6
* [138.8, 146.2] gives 52.6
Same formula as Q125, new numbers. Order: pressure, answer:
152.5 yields 58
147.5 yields 54.4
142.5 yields 51.3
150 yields 55.6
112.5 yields 54.6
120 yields 53.8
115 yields 53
